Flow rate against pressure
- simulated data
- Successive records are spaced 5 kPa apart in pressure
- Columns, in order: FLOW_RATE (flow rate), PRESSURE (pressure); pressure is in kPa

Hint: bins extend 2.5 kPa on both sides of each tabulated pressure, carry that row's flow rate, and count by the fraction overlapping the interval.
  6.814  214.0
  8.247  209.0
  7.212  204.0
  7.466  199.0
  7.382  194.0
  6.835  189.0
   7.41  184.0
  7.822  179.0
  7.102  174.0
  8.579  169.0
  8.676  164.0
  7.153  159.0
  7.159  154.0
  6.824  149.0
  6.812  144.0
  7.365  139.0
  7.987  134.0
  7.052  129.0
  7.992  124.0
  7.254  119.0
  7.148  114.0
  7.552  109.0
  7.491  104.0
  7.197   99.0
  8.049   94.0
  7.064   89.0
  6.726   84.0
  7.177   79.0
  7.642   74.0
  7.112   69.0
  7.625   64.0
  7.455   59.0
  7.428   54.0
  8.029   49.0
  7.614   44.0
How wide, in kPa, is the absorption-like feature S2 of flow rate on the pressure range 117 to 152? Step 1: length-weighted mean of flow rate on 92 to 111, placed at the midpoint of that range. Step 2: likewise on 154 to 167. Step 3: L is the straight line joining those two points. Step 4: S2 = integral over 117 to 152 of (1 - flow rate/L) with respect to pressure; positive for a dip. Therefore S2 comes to 1.7 kPa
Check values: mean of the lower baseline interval 7.56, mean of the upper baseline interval 7.79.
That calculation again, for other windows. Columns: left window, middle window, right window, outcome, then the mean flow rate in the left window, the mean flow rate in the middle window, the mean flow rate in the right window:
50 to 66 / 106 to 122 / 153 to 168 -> 0.7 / 7.55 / 7.34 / 7.8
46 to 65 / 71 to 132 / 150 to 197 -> 1.9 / 7.63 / 7.37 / 7.54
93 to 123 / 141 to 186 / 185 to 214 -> -0.6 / 7.45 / 7.5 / 7.37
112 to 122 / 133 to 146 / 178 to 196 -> -0.1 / 7.24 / 7.34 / 7.32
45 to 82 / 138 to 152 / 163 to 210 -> 1.1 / 7.49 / 6.97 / 7.62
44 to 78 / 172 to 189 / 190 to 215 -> 0.2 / 7.54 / 7.37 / 7.43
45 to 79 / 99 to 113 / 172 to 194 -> 0.0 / 7.52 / 7.42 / 7.31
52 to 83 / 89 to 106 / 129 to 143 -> -0.2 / 7.37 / 7.51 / 7.47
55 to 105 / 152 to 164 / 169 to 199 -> -0.1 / 7.35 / 7.47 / 7.43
